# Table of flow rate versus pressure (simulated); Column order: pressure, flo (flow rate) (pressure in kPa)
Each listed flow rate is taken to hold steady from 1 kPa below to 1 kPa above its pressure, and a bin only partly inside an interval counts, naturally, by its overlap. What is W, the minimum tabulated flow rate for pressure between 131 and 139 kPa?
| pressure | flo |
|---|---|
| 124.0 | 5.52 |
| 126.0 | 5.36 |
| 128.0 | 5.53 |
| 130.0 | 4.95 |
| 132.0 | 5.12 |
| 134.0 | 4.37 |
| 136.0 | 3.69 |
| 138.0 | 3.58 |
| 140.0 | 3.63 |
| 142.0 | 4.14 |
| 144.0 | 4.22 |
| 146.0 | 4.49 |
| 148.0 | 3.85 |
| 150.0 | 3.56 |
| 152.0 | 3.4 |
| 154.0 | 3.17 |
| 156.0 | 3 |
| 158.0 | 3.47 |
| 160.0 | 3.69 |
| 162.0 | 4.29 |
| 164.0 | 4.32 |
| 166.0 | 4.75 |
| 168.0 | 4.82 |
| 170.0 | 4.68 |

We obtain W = 3.58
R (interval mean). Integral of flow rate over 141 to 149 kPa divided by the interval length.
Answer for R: 4.18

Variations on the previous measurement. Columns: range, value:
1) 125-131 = 5.28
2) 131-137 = 4.39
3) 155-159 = 3.24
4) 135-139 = 3.63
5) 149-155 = 3.38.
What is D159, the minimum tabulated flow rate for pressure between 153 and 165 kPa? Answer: 3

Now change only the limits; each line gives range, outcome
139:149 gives 3.63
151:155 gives 3.17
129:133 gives 4.95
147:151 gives 3.56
